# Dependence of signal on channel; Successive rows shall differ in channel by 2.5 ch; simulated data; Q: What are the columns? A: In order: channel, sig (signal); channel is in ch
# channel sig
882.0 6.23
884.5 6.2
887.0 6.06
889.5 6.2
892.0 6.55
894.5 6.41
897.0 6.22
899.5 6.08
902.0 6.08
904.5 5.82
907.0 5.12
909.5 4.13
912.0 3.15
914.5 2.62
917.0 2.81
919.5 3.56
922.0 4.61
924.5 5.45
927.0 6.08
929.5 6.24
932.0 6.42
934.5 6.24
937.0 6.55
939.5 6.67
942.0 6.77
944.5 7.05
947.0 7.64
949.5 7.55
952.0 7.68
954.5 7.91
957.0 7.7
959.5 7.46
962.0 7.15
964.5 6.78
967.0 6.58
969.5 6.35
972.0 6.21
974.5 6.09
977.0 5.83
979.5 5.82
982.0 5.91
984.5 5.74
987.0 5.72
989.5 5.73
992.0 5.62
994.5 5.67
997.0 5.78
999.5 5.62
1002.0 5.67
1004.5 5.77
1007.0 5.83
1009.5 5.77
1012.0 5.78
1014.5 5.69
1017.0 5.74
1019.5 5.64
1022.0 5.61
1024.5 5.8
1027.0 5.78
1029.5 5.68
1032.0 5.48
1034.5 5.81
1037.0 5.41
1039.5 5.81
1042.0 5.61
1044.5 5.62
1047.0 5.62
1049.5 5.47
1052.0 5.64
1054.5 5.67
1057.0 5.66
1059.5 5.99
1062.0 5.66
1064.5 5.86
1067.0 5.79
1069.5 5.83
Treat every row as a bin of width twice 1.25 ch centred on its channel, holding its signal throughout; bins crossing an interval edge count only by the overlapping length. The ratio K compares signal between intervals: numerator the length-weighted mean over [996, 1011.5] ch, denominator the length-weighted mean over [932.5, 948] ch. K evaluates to 0.8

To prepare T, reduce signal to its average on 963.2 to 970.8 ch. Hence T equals 6.57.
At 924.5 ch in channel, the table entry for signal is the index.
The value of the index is 5.45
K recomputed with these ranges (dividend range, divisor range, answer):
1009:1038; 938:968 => 0.78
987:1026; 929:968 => 0.81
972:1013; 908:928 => 1.43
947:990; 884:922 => 1.30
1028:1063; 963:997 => 0.94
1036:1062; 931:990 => 0.85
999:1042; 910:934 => 1.24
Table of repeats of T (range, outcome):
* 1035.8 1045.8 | 5.61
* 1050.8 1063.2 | 5.72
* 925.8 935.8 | 6.25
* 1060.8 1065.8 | 5.76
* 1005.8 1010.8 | 5.8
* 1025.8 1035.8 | 5.69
